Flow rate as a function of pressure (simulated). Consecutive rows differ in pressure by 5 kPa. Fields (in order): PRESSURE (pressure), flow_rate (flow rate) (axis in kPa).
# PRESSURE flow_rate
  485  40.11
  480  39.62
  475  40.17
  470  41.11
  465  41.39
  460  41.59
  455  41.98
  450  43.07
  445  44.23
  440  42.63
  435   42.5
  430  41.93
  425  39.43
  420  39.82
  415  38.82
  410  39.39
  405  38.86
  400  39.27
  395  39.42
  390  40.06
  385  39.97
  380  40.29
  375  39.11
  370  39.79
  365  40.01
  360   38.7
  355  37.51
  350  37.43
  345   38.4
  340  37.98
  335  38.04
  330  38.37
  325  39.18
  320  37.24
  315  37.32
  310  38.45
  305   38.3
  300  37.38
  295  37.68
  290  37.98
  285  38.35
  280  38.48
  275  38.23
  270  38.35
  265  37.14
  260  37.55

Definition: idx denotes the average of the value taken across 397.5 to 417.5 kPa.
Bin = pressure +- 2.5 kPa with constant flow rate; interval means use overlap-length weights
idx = 39.1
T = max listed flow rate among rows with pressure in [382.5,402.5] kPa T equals 40.06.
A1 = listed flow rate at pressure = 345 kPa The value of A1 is 38.4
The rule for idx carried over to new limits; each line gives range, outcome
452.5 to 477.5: 41.2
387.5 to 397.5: 39.7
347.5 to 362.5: 37.9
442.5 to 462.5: 42.7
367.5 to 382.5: 39.7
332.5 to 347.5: 38.1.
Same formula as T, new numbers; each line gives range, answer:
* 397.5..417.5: 39.39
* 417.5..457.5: 44.23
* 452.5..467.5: 41.98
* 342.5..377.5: 40.01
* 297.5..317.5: 38.45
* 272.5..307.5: 38.48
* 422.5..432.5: 41.93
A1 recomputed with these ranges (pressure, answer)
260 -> 37.55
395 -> 39.42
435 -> 42.5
